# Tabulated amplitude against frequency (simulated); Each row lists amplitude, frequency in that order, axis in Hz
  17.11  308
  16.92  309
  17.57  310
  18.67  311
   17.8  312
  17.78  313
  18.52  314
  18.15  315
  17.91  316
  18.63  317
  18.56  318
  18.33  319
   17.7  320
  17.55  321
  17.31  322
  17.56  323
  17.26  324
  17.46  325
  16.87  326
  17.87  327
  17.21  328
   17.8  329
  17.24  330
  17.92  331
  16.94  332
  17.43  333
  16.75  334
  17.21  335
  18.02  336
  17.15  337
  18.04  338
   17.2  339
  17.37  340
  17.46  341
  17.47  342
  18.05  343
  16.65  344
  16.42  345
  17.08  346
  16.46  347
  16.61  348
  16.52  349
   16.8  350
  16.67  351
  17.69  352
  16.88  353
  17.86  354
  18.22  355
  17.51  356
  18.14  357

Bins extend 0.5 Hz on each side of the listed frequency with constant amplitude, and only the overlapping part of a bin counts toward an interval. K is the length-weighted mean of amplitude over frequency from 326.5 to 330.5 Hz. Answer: 17.5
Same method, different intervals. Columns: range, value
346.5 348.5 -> 16.5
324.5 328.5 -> 17.4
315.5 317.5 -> 18.3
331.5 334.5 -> 17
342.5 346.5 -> 17.1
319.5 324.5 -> 17.5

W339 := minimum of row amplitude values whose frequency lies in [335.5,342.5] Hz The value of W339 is 17.15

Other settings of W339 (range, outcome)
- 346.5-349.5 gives 16.46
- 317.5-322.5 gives 17.31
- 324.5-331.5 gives 16.87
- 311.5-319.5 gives 17.78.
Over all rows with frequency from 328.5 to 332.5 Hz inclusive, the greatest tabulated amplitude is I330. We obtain 17.92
